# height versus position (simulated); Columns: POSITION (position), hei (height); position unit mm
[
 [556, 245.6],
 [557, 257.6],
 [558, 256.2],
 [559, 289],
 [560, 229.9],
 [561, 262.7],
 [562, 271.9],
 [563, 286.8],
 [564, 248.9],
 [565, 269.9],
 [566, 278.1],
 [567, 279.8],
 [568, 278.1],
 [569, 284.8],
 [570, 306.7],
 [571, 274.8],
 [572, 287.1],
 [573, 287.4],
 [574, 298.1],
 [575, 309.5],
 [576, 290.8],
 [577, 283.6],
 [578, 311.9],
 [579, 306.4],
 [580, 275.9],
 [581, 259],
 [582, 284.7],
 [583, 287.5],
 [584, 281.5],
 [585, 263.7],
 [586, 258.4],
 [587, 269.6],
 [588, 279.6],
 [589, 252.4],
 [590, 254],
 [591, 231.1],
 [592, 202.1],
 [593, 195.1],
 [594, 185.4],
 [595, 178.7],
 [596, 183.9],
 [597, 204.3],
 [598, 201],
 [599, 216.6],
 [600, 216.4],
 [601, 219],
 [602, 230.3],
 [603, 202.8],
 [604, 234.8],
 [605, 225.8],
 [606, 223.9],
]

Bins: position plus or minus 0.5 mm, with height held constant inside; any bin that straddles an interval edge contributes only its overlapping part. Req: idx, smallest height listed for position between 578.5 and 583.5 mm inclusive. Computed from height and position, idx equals 259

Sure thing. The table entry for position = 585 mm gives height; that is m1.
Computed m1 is 263.7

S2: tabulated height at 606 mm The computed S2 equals 223.9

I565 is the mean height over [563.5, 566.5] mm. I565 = 266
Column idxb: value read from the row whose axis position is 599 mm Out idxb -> 216.6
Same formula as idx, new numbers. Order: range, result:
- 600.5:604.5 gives 202.8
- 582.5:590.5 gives 252.4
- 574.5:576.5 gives 290.8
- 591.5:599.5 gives 178.7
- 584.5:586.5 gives 258.4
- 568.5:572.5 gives 274.8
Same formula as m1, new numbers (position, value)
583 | 287.5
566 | 278.1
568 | 278.1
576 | 290.8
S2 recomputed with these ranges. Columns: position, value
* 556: 245.6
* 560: 229.9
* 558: 256.2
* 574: 298.1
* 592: 202.1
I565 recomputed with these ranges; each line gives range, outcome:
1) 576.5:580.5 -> 294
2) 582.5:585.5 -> 278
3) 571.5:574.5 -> 291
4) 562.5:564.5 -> 268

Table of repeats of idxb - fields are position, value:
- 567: 279.8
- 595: 178.7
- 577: 283.6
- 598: 201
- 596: 183.9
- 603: 202.8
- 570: 306.7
